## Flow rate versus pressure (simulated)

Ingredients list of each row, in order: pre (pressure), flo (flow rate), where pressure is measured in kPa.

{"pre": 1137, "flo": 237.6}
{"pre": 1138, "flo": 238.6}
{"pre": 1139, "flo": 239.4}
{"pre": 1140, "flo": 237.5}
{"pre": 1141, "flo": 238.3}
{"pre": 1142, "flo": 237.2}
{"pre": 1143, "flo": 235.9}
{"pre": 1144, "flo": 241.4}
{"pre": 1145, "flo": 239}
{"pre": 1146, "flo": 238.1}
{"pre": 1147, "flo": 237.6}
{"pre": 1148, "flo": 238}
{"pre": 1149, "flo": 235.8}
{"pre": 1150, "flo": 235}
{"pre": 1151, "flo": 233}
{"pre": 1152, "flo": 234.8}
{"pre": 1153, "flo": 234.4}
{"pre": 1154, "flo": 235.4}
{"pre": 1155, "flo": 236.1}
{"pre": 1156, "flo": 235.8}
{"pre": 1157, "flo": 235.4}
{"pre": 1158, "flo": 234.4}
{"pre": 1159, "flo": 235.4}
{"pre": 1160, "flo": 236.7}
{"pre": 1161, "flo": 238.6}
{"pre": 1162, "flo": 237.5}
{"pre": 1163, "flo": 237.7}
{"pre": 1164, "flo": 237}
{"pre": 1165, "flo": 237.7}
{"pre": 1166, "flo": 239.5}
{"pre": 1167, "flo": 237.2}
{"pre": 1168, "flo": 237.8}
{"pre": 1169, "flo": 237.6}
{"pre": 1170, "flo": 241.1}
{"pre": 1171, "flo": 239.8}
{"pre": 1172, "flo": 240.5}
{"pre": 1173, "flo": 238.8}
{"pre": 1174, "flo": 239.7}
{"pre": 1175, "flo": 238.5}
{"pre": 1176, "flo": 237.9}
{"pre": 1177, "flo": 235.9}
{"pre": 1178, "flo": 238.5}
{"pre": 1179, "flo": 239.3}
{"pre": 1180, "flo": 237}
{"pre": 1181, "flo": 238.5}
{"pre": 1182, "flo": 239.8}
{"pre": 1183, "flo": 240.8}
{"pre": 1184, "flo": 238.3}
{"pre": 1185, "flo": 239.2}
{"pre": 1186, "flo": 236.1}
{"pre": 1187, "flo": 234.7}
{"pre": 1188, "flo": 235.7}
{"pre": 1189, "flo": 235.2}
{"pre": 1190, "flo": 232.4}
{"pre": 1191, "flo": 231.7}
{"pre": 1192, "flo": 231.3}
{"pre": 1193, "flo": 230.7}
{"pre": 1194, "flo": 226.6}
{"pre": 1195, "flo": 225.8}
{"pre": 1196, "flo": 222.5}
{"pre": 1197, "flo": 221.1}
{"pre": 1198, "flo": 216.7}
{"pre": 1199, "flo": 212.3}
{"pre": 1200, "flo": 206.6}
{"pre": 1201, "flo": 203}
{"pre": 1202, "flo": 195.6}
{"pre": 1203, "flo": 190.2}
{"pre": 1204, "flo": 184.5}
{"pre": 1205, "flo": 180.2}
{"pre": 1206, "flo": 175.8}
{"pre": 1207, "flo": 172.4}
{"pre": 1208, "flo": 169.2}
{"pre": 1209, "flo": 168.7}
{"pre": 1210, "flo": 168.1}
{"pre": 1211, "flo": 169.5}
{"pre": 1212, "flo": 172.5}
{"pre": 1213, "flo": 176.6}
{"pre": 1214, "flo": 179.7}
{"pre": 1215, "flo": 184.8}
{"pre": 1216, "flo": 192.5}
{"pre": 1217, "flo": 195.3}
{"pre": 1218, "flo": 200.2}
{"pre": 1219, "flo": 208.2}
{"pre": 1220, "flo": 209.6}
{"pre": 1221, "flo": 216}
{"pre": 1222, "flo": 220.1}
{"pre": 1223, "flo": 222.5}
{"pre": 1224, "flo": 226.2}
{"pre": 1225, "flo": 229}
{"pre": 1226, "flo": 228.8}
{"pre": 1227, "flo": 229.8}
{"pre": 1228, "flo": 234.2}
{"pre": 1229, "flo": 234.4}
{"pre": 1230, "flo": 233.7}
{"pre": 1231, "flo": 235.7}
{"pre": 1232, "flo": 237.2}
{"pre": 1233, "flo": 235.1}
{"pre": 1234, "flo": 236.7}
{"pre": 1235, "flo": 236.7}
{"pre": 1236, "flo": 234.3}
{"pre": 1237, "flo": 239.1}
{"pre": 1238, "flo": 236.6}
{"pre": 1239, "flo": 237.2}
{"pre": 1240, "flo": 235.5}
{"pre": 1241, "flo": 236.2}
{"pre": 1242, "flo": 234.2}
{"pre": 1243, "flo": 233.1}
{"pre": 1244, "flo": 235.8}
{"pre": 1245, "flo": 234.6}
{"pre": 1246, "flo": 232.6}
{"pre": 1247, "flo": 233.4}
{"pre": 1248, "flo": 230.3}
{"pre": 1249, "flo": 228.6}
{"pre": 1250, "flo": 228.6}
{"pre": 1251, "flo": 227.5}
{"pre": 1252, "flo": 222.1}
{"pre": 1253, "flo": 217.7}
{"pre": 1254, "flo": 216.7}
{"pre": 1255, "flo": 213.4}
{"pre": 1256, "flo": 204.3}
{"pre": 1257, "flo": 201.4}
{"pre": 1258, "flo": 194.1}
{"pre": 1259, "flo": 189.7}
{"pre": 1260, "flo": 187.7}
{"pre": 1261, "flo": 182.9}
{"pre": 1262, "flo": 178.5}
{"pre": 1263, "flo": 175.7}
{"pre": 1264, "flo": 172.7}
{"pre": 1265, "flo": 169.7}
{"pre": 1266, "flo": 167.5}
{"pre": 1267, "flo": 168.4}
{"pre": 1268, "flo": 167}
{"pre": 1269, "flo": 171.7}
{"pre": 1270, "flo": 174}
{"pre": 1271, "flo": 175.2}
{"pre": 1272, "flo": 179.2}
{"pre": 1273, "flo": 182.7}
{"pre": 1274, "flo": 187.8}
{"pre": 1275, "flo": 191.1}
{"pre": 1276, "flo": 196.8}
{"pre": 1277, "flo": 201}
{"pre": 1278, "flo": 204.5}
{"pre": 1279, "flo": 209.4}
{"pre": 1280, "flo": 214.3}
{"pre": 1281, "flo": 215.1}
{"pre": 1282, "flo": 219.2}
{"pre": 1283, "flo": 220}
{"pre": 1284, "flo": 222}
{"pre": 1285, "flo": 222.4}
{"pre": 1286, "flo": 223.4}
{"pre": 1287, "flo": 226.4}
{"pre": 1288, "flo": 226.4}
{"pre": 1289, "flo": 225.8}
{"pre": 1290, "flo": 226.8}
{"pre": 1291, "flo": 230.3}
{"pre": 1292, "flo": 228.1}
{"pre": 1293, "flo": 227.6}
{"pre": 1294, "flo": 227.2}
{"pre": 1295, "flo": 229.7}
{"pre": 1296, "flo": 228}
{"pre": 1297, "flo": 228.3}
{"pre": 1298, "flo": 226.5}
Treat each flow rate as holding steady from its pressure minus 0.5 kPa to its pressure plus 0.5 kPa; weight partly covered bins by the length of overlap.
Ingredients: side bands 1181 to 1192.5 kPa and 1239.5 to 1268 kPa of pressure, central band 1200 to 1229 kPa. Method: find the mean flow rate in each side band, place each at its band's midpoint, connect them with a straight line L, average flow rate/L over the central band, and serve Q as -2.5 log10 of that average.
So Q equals 0.14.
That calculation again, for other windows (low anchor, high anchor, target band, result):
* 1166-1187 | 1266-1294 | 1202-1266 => 0.05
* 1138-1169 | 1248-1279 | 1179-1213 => 0.05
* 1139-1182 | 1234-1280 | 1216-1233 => -0.03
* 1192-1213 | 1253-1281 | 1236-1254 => -0.21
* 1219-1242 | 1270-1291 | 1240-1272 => 0.08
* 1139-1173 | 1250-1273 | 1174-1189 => -0.06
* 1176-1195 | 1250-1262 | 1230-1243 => -0.11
